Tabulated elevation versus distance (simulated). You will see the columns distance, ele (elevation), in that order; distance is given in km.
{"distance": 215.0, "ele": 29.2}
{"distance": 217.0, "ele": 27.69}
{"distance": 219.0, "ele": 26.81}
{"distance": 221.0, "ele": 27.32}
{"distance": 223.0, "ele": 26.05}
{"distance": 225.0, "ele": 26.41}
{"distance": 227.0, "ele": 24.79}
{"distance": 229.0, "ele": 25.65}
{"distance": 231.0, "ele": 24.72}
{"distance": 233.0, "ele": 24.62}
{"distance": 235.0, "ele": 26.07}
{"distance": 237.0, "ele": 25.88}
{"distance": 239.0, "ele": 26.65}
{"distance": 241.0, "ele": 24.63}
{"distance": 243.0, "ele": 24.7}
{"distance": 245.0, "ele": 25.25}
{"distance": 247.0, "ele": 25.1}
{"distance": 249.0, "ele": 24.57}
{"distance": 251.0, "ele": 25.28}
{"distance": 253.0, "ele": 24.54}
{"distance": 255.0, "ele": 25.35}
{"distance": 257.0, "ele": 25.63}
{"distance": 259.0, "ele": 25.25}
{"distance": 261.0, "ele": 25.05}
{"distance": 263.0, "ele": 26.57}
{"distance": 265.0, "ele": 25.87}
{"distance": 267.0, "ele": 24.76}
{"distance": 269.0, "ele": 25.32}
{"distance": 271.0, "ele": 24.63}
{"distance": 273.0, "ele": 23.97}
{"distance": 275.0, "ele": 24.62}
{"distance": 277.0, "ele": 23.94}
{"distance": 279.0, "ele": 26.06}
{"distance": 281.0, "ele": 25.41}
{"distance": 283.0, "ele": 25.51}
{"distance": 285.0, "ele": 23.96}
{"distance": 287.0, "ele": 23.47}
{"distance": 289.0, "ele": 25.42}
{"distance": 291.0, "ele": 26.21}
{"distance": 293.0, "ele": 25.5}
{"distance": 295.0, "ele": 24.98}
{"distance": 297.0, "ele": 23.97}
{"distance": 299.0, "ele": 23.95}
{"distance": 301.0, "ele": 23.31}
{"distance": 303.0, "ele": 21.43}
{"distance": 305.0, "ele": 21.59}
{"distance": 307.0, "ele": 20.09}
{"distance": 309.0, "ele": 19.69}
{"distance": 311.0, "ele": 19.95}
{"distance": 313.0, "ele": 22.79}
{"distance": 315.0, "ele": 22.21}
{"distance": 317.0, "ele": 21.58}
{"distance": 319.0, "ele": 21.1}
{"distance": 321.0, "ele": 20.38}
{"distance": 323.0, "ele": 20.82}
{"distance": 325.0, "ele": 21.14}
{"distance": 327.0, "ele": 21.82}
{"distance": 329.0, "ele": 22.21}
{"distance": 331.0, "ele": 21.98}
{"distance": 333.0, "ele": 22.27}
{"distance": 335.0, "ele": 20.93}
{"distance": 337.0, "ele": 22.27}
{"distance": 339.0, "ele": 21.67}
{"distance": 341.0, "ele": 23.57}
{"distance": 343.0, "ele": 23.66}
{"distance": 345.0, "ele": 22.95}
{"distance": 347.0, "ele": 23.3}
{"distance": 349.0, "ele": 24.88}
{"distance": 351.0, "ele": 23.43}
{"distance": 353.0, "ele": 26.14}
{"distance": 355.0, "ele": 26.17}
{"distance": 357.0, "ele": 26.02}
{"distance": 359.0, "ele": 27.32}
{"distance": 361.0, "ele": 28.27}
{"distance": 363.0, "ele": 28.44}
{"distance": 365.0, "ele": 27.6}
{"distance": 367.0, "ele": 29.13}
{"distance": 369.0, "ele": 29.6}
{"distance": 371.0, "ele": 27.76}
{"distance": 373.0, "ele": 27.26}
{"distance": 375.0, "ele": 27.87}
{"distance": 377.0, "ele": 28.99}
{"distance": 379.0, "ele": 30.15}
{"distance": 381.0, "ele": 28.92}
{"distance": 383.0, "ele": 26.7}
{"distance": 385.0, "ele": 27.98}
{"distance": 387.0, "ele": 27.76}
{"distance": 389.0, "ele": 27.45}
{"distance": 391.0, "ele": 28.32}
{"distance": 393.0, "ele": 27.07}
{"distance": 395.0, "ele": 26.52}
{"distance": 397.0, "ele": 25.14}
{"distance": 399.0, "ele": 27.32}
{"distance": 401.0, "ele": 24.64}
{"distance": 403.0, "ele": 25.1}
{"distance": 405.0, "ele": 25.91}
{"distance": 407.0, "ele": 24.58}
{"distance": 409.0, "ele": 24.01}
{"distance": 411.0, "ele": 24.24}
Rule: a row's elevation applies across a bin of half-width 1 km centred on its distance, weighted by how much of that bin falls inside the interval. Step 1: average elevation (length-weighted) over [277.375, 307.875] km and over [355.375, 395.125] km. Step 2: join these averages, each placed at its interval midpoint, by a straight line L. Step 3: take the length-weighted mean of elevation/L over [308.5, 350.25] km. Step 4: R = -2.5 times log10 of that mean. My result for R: 0.17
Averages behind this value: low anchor 24.1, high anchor 28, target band 22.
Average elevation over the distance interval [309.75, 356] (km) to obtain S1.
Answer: 22.5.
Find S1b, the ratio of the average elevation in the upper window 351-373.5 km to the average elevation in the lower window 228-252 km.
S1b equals 1.1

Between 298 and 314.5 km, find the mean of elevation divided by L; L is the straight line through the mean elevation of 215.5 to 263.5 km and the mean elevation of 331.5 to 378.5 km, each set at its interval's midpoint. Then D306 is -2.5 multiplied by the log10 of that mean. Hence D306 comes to 0.19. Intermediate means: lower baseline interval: 25.6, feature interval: 21.6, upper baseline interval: 25.6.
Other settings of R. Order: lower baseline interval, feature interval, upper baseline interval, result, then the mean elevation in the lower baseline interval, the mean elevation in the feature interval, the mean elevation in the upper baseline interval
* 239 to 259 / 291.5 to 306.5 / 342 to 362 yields 0.07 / 25.1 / 23.5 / 25.2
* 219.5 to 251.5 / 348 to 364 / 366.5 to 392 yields 0.06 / 25.5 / 26.3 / 28.3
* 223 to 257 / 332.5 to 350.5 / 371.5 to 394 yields 0.19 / 25.3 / 22.9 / 28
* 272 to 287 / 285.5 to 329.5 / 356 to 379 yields 0.15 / 24.7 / 22.5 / 28.1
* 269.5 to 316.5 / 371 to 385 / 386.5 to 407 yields -0.09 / 23.6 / 28.3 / 26.4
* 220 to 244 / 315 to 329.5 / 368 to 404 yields 0.24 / 25.6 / 21.3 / 27.5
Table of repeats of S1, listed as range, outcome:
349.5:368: 26.9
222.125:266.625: 25.4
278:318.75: 23.3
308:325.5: 21.1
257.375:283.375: 25.2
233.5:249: 25.4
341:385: 26.8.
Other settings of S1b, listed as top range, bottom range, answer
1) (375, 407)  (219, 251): 1.06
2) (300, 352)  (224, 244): 0.86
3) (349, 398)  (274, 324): 1.19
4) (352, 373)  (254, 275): 1.10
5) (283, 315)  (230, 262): 0.92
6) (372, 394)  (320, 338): 1.30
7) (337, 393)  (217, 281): 1.05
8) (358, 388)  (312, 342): 1.30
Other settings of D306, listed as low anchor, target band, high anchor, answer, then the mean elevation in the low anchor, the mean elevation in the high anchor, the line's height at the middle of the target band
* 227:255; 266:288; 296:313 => -0.06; 25.2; 21.8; 23.3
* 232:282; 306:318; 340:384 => 0.23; 25.2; 26.7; 26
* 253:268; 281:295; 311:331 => -0.06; 25.4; 21.5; 23.6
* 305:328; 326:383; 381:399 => -0.05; 21.1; 27.2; 24.3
